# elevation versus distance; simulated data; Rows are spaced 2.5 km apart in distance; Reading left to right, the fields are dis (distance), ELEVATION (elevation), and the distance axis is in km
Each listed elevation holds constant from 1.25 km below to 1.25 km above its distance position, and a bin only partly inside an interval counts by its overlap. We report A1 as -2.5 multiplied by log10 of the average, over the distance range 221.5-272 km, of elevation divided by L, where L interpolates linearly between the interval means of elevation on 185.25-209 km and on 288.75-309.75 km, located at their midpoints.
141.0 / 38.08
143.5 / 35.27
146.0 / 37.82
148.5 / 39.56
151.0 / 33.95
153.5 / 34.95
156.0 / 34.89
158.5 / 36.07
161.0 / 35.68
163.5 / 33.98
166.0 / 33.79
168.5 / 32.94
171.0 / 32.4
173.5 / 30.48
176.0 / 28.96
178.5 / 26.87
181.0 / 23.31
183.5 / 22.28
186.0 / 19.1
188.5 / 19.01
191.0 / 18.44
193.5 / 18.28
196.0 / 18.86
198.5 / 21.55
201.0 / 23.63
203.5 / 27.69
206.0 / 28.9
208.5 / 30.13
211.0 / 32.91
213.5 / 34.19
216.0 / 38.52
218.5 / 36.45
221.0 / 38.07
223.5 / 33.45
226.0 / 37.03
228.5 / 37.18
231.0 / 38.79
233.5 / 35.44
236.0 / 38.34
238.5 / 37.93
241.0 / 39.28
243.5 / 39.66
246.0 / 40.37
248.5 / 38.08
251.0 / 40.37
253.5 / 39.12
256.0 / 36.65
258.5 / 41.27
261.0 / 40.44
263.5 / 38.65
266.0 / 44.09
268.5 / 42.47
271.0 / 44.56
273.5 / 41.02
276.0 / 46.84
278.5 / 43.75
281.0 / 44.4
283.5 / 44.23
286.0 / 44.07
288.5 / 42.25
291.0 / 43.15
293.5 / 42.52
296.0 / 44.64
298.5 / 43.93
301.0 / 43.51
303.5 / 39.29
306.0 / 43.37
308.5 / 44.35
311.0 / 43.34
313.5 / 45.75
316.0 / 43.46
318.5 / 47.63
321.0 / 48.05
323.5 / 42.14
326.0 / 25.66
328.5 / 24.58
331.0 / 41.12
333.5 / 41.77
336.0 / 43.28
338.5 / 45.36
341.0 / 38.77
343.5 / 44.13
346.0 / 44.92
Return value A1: -0.21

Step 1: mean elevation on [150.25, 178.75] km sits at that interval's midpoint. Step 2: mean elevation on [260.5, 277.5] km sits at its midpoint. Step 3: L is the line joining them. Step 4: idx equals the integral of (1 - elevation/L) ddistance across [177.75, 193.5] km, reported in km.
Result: 6.3 km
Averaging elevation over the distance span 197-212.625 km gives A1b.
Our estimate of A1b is 27.5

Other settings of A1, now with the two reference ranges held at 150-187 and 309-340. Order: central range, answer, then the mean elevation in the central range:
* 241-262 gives -0.09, 39.5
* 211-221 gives -0.07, 36.2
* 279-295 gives -0.13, 43.5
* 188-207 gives 0.43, 22.1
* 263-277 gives -0.15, 43.1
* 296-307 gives -0.08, 42.7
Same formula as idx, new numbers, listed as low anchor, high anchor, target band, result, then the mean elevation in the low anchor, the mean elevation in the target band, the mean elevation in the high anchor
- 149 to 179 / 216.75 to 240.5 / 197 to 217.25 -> 3.6 km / 33.2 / 29.6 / 37.1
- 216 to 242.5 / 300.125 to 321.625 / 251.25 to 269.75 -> -0.2 km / 37.3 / 40.4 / 44.2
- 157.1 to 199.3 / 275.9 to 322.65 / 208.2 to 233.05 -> -2.4 km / 26.7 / 35.9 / 44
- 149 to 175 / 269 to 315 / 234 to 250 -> 0.4 km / 34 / 38.8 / 43.6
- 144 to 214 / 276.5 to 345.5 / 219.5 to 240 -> -1.8 km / 29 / 37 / 42.2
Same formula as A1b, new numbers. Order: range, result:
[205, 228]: 34.6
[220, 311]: 40.9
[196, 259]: 35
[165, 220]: 27.2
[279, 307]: 43.2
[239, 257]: 39.1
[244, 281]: 41.3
